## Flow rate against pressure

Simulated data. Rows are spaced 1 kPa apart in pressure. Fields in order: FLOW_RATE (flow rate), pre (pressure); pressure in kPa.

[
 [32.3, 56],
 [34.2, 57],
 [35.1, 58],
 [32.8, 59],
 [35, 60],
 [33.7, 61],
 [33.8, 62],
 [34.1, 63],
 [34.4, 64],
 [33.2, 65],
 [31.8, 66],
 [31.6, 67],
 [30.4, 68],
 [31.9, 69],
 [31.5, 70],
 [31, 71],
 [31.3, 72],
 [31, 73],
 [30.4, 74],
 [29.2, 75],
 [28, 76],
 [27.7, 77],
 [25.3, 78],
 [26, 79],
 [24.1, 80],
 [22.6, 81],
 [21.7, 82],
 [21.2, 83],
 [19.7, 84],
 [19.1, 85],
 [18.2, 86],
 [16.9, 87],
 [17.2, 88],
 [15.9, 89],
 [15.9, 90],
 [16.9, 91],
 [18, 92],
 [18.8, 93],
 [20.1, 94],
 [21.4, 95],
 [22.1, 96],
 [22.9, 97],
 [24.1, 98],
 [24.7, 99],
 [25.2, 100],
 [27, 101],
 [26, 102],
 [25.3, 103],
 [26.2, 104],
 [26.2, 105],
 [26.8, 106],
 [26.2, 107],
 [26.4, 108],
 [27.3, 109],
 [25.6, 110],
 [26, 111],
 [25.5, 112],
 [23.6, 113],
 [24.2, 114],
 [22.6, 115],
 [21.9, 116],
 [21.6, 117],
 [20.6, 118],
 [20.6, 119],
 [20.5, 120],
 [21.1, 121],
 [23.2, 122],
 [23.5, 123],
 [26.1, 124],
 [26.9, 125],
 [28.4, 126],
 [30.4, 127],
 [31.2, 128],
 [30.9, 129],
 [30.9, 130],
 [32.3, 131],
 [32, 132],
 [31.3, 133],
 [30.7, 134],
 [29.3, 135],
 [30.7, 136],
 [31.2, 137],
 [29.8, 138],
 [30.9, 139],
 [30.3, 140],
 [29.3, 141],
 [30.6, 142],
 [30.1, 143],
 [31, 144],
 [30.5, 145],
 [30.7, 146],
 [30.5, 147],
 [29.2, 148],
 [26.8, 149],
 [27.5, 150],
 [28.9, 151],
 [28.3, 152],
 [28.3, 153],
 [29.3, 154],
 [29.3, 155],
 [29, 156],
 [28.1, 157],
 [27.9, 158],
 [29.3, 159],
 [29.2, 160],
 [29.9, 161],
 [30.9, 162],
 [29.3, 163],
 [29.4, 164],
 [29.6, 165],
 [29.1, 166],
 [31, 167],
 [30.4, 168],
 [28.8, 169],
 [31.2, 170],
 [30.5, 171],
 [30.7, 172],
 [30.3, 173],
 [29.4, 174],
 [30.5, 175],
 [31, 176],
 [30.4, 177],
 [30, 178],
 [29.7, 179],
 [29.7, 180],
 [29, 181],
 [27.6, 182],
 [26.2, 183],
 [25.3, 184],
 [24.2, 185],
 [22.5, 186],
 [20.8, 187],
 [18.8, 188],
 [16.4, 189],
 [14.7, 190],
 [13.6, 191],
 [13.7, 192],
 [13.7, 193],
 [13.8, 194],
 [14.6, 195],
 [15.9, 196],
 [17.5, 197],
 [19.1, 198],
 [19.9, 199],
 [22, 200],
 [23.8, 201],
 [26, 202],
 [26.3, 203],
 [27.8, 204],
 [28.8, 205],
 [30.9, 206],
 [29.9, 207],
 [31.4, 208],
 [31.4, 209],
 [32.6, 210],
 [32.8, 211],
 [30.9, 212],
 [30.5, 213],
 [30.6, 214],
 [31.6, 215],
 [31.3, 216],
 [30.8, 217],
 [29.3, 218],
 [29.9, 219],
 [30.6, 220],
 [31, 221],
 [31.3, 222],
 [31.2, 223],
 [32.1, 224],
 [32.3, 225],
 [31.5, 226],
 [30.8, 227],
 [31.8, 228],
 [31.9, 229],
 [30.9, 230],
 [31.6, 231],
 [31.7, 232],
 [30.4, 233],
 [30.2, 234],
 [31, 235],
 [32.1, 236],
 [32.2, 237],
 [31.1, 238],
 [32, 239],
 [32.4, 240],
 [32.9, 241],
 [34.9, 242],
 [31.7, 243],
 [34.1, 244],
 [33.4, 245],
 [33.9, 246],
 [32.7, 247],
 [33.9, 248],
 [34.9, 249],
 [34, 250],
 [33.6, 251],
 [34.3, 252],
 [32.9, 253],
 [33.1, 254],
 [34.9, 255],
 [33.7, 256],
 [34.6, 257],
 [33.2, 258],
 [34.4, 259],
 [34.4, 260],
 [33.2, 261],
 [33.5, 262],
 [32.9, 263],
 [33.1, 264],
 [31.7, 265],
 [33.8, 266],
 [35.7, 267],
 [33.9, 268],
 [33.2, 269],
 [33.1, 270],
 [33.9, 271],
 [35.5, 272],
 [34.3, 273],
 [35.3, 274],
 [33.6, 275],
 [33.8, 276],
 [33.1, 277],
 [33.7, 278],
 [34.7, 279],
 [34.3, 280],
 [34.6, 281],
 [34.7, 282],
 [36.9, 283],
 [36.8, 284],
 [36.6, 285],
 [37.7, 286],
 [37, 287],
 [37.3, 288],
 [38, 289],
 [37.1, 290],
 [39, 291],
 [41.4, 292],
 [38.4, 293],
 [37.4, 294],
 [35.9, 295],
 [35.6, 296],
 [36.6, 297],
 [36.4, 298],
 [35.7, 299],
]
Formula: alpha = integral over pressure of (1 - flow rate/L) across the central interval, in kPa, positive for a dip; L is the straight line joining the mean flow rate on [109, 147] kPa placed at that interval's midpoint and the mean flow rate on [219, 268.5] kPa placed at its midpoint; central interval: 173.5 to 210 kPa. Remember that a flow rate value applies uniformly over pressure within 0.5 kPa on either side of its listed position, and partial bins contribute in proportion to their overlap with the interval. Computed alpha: 7.7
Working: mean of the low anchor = 27.5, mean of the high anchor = 32.7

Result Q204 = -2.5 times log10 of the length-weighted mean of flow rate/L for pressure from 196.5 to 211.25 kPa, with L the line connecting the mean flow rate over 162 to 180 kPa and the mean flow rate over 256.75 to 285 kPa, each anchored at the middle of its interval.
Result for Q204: 0.183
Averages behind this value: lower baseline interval 30.1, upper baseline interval 34.2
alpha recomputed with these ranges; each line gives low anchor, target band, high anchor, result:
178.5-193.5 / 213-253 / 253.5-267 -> -3.79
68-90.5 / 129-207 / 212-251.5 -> 4.34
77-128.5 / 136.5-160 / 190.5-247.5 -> -3.90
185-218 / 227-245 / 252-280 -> -1.66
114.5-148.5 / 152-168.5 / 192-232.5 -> -0.89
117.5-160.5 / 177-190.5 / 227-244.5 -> 2.52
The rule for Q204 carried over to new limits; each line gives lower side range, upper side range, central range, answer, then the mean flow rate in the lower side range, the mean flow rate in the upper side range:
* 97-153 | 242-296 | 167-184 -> 0.01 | 27.2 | 34.8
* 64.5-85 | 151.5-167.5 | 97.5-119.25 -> 0.15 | 27.8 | 29.2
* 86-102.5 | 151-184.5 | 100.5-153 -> -0.12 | 20.7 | 29.3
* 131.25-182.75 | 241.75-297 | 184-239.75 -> 0.20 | 29.8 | 34.8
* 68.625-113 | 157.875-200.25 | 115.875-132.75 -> -0.07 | 24.2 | 25.1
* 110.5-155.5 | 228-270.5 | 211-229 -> 0.02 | 27.7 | 33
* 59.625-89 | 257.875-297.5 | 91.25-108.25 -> 0.19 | 27.4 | 35.3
